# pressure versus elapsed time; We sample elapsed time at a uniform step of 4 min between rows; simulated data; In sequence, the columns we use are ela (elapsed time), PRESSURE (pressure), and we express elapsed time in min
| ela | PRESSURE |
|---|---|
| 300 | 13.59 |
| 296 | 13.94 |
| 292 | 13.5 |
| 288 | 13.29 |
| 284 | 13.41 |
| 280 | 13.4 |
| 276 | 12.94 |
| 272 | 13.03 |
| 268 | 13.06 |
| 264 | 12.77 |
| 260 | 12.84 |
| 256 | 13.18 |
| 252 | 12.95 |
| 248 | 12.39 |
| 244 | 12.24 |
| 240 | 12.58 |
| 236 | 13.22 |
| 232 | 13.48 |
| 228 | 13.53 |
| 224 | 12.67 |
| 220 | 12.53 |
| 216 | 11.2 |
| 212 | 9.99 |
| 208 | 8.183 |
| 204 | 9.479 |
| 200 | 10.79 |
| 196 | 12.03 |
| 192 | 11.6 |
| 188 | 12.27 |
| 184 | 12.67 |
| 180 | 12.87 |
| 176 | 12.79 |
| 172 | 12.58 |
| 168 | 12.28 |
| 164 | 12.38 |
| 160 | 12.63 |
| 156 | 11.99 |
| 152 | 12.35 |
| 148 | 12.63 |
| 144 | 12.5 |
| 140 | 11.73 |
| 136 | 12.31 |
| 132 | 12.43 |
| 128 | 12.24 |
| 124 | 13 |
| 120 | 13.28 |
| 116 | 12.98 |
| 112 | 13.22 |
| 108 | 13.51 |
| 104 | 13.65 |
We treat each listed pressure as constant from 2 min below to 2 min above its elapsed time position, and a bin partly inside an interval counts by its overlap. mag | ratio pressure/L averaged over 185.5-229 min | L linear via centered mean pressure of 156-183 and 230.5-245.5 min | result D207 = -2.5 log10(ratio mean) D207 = 0.13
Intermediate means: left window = 12.5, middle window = 11.3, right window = 12.9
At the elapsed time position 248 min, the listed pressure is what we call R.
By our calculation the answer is 12.39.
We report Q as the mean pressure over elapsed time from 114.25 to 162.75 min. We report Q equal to 12.5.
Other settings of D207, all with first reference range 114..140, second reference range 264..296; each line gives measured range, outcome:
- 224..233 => -0.02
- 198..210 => 0.34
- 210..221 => 0.17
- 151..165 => 0.04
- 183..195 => 0.07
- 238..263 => 0.04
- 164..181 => 0.02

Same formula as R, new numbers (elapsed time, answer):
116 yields 12.98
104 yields 13.65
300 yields 13.59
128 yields 12.24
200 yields 10.79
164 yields 12.38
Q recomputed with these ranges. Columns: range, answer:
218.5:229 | 12.9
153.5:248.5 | 12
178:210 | 11.2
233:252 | 12.7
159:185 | 12.6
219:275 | 12.9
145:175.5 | 12.4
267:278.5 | 13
